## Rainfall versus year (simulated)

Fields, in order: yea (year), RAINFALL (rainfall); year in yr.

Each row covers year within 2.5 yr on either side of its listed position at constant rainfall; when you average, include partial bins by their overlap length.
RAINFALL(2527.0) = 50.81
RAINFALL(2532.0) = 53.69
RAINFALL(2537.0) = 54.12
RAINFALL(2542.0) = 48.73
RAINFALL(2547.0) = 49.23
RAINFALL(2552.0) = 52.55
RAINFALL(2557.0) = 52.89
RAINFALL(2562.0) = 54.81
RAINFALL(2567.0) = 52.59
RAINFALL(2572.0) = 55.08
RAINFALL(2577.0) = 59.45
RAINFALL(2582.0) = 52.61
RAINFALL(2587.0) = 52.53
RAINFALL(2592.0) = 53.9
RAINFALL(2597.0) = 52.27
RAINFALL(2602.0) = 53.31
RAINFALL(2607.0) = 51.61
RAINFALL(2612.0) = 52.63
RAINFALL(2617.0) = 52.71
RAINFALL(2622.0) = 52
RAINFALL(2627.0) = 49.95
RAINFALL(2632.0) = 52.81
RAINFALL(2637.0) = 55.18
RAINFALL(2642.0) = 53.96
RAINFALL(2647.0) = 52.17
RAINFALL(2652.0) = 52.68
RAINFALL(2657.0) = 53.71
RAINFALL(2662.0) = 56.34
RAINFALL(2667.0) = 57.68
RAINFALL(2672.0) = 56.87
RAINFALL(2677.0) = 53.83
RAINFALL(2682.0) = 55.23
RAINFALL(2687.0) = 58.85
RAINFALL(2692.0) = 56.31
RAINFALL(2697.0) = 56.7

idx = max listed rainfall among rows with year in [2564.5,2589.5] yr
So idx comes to 59.45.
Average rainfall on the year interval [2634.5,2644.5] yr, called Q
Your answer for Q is 54.6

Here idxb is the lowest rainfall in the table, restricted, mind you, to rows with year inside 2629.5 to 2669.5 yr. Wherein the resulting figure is 52.17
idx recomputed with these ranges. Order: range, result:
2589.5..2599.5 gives 53.9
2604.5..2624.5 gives 52.71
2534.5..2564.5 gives 54.81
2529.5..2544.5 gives 54.12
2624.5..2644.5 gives 55.18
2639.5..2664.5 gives 56.34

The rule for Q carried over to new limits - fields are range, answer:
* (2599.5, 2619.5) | 52.6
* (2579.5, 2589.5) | 52.6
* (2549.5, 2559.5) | 52.7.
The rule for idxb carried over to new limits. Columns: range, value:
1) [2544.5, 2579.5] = 49.23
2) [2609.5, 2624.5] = 52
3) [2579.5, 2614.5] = 51.61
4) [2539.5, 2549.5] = 48.73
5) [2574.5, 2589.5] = 52.53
